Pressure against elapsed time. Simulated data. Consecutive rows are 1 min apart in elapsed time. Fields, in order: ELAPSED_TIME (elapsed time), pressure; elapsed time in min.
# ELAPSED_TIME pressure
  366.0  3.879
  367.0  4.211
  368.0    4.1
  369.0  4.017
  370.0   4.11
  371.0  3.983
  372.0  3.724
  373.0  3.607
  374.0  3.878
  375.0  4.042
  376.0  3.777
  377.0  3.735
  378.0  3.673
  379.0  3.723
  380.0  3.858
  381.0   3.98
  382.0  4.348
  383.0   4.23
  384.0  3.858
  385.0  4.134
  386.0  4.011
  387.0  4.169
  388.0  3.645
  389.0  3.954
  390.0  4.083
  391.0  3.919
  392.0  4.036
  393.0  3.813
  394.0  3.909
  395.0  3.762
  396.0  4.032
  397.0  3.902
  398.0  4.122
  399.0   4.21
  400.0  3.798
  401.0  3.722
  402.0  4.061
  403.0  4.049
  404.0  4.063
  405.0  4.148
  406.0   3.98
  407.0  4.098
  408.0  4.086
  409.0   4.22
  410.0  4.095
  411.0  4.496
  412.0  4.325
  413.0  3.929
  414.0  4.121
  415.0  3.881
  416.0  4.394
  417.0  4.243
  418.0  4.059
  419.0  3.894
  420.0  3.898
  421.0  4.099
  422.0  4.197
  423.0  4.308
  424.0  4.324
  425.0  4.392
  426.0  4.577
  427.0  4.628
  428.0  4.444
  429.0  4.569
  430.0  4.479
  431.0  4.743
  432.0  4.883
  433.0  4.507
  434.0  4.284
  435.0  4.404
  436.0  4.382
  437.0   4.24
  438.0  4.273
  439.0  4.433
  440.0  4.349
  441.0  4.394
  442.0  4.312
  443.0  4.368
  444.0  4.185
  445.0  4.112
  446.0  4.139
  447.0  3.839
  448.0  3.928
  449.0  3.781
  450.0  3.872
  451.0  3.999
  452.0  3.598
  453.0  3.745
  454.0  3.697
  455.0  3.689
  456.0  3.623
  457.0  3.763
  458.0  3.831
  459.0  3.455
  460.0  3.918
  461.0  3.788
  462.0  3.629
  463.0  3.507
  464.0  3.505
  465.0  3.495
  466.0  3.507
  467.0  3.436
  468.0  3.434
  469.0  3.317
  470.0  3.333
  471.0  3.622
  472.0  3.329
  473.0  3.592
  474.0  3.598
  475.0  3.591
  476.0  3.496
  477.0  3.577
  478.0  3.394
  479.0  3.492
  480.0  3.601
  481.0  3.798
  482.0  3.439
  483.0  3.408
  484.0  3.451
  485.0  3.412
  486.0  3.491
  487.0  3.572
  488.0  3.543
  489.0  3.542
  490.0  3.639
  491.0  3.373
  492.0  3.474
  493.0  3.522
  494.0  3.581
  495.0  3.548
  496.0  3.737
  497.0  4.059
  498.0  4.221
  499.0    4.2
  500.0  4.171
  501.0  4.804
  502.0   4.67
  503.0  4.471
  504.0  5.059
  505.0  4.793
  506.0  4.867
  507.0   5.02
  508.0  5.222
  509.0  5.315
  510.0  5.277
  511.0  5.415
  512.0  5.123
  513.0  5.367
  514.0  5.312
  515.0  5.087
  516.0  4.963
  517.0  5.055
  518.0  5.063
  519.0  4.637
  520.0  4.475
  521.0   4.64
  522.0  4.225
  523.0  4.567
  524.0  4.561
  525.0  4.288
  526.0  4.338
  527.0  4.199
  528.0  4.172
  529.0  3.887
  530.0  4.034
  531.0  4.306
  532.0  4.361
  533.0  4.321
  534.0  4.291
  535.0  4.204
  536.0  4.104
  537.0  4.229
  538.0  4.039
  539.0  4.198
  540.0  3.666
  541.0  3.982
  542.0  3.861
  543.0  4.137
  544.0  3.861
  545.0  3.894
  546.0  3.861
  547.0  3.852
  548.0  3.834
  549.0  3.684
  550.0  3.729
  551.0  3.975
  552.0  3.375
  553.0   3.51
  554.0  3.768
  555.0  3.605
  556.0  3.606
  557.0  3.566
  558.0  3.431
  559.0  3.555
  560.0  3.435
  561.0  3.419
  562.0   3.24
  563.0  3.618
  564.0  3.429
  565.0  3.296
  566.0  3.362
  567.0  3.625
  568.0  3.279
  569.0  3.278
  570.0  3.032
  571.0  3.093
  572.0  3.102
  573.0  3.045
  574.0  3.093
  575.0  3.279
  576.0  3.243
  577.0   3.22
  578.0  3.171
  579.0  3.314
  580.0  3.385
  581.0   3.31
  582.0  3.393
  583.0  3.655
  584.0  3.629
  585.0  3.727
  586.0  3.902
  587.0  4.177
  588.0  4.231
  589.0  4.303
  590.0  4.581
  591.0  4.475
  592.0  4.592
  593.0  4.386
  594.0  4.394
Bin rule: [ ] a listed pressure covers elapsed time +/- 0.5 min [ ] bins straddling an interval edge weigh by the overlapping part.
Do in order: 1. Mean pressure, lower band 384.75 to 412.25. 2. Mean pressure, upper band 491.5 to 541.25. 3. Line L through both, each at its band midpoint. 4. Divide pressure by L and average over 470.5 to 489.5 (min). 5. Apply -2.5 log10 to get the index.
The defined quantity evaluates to 0.22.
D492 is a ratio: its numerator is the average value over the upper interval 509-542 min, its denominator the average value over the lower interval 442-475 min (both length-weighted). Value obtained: 1.22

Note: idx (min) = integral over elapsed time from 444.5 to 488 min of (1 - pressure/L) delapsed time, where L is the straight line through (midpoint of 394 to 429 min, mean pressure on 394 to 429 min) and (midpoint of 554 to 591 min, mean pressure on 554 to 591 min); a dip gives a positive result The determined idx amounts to 3.3 min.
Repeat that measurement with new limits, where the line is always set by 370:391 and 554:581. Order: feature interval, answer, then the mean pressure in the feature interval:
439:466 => -1.2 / 3.87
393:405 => -0.3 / 3.97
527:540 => -2.7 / 4.16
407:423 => -1.3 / 4.13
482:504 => -1.6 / 3.82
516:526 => -3.2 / 4.62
